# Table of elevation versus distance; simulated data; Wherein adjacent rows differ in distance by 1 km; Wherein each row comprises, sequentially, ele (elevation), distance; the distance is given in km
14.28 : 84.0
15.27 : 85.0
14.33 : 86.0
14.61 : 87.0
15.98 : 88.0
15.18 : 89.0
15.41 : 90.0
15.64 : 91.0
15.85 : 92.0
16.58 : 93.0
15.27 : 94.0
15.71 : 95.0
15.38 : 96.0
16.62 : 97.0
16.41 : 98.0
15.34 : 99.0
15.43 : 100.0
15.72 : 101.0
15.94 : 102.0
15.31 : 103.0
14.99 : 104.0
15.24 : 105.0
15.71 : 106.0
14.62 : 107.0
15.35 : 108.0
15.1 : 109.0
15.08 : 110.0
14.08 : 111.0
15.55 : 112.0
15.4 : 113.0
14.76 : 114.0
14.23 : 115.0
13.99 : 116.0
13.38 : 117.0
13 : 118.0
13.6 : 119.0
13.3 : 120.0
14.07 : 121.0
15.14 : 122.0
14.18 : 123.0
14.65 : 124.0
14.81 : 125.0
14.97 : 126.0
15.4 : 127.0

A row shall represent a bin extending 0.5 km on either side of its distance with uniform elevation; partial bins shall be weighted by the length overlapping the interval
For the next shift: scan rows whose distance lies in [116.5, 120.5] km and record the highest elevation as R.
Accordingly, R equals 13.6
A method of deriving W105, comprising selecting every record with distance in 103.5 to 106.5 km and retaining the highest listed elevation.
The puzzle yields 15.71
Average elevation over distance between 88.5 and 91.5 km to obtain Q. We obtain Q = 15.4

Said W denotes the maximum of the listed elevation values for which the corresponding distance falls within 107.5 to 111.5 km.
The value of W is 15.35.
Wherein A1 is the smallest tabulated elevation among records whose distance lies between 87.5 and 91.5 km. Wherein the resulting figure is 15.18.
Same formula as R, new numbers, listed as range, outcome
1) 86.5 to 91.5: 15.98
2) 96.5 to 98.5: 16.62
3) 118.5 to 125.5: 15.14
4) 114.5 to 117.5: 14.23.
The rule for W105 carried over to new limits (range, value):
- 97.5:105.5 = 16.41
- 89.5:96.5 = 16.58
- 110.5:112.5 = 15.55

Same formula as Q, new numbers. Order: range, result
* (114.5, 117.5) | 13.9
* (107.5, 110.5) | 15.2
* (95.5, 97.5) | 16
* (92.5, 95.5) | 15.9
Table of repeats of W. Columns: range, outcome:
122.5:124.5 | 14.65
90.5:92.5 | 15.85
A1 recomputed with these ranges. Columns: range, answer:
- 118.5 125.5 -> 13.3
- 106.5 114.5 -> 14.08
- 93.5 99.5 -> 15.27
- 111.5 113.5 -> 15.4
